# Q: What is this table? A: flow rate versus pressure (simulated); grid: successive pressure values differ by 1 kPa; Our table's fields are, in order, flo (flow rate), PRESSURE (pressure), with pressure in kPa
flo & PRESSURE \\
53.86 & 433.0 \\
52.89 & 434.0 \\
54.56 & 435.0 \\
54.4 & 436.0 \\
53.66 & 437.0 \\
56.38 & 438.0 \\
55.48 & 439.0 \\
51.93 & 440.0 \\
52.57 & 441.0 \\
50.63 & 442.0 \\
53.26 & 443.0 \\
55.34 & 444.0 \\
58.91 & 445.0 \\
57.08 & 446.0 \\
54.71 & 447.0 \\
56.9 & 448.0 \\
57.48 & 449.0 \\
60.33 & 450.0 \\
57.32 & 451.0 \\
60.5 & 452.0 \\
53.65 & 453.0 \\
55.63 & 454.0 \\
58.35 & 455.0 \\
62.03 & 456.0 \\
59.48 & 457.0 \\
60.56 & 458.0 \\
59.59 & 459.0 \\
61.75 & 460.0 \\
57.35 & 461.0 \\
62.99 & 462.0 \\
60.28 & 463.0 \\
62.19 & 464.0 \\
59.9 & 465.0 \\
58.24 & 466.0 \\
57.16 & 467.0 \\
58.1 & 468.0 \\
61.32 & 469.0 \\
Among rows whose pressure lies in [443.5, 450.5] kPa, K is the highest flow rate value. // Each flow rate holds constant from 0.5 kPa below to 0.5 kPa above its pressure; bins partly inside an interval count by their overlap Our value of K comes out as 60.33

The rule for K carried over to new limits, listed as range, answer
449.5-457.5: 62.03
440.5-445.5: 58.91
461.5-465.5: 62.99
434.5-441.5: 56.38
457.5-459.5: 60.56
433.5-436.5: 54.56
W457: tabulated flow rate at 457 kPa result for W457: 59.48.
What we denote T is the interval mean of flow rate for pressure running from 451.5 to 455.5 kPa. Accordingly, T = 57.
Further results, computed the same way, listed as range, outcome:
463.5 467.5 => 59.4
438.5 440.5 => 53.7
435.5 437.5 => 54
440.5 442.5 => 51.6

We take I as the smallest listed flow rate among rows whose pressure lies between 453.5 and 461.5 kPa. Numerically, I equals 55.63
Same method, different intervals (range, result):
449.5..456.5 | 53.65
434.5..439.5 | 53.66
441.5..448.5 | 50.63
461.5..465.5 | 59.9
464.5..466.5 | 58.24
